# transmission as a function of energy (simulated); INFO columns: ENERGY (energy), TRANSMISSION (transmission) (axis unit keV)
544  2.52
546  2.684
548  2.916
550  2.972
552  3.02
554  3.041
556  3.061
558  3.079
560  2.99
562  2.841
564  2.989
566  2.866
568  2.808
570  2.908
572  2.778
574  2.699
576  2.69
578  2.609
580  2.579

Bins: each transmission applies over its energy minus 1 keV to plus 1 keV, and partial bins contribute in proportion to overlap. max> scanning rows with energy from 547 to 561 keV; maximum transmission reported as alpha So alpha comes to 3.079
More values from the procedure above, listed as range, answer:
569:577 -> 2.908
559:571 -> 2.99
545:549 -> 2.916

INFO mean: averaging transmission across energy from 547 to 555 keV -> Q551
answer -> 2.99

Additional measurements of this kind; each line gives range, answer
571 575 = 2.74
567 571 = 2.86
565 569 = 2.84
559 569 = 2.9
